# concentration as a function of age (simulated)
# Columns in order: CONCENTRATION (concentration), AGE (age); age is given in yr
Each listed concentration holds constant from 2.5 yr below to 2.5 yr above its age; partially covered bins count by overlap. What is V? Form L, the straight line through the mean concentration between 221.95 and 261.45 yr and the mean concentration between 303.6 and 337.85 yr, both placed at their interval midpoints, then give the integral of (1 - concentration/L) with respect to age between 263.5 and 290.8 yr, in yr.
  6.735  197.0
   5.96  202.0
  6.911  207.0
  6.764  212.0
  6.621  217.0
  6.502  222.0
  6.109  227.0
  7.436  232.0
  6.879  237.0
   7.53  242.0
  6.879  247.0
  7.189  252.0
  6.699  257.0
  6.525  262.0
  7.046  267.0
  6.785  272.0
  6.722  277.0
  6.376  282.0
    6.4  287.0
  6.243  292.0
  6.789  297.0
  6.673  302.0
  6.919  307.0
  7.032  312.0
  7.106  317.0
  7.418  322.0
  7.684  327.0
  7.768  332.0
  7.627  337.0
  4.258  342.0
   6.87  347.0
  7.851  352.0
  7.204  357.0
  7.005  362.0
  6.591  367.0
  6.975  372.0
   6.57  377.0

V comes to 1.8 yr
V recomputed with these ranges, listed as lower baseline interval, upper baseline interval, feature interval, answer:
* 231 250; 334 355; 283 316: 1.0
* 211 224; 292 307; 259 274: -0.3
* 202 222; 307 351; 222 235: -0.1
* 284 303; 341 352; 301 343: -4.4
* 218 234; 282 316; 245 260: -0.6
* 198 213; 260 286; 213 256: -1.8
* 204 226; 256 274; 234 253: -1.2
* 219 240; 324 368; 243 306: 1.2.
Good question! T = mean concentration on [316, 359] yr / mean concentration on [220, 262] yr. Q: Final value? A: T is 1.03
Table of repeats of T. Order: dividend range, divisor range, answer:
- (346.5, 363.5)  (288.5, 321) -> 1.07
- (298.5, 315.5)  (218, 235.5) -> 1.03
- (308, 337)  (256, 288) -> 1.11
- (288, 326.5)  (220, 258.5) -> 1.00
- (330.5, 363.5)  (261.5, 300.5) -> 1.04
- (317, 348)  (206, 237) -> 1.03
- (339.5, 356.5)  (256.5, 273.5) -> 0.95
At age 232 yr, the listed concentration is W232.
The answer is 7.436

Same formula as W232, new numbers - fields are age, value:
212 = 6.764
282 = 6.376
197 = 6.735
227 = 6.109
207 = 6.911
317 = 7.106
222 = 6.502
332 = 7.768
